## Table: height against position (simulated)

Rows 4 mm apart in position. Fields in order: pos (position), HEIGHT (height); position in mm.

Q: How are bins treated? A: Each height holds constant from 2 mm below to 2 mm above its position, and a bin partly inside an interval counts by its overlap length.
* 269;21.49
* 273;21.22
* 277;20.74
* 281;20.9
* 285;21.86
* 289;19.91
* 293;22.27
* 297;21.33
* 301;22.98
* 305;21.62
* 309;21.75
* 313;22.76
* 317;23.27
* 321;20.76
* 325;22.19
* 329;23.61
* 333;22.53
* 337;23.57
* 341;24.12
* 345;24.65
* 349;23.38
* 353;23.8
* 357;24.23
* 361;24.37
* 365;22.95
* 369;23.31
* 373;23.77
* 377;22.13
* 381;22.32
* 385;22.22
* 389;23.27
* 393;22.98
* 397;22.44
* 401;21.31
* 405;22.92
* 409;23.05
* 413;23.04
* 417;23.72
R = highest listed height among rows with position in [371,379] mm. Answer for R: 23.77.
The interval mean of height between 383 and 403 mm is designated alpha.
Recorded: 22.4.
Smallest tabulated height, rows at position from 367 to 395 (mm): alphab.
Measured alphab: 22.13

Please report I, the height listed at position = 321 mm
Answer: 20.76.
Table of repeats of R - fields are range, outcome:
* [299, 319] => 23.27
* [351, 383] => 24.37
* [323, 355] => 24.65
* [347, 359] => 24.23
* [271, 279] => 21.22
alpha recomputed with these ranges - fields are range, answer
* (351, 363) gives 24.1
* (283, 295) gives 21.3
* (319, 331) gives 22.2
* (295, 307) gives 22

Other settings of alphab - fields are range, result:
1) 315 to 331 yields 20.76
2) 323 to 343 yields 22.19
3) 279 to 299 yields 19.91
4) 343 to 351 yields 23.38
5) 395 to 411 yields 21.31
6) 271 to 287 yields 20.74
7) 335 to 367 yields 22.95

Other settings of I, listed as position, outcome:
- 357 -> 24.23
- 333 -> 22.53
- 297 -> 21.33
